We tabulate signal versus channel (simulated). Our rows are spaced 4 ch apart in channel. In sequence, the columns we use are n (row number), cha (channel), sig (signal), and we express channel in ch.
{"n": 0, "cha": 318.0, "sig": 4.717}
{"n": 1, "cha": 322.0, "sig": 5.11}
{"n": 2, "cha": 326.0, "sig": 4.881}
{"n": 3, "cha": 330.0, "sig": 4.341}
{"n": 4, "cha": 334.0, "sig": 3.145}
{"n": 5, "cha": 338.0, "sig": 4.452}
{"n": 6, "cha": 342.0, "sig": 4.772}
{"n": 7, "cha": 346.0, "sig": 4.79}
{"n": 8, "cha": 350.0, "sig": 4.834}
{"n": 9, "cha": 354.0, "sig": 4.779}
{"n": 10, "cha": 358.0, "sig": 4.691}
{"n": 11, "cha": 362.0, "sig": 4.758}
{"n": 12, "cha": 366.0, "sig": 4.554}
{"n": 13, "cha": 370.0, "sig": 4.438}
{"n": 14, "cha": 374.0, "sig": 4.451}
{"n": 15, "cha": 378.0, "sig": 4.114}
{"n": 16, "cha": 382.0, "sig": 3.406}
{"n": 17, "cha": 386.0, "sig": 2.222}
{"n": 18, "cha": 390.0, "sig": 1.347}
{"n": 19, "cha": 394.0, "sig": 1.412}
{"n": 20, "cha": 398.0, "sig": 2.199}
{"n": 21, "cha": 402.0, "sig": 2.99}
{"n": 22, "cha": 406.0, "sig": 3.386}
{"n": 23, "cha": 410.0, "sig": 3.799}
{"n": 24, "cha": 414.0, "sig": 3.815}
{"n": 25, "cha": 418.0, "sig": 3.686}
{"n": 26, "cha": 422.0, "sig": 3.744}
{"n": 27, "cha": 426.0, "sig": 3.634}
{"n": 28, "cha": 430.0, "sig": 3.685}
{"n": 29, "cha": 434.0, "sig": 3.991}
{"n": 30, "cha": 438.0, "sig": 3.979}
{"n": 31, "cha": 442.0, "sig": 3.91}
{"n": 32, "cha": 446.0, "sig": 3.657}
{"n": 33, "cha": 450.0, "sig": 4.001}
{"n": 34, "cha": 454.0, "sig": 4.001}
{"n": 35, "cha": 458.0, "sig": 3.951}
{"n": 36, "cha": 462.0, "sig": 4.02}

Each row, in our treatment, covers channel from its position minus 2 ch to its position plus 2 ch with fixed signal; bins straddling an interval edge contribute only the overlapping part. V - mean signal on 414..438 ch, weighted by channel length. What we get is 3.77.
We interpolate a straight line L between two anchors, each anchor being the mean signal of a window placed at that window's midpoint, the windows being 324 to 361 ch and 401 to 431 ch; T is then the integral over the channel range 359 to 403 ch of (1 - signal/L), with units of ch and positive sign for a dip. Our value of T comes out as 8.50 ch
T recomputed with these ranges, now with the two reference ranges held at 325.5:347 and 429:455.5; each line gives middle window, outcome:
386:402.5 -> 8.75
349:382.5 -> -2.07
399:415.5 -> 2.58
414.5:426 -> 0.79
